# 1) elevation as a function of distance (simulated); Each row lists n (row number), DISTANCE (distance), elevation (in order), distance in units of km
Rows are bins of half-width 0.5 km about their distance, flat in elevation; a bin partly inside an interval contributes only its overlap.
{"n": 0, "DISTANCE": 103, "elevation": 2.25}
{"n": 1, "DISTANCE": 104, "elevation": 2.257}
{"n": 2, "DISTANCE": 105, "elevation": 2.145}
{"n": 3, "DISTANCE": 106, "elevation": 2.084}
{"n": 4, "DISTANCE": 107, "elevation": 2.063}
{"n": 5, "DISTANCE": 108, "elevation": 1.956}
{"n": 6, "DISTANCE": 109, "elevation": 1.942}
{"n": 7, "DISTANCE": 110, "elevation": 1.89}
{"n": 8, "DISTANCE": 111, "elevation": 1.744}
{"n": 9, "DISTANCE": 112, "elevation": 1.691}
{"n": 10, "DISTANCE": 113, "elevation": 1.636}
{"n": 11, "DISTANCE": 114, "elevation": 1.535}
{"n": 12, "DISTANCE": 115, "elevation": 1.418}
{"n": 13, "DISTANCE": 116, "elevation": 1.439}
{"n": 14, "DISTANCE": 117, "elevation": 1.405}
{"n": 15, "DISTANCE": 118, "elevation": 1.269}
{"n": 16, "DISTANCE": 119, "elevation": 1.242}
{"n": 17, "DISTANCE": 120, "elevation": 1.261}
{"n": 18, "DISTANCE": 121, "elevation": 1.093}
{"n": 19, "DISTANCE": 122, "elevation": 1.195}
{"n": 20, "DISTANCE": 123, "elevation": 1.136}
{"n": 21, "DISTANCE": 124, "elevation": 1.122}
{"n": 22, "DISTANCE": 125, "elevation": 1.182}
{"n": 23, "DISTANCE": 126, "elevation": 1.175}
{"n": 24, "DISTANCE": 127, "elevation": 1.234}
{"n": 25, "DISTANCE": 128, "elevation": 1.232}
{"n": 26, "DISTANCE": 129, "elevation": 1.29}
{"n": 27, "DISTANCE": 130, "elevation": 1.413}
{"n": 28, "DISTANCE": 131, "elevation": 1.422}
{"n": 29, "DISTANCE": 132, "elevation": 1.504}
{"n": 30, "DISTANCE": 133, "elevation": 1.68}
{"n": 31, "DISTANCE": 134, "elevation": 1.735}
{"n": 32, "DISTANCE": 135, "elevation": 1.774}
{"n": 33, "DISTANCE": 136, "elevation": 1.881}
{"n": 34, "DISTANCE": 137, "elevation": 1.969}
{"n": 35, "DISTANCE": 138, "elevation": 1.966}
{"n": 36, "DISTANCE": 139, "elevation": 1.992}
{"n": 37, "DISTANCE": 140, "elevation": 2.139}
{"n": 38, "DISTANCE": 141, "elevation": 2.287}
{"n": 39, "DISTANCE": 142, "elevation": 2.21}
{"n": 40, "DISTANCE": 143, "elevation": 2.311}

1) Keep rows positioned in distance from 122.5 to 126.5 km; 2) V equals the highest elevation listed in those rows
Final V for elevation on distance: 1.182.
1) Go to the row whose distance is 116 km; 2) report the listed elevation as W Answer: 1.439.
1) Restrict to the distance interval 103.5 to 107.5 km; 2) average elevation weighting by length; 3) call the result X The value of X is 2.14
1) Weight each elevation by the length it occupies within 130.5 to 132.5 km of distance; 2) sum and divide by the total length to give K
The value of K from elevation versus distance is 1.46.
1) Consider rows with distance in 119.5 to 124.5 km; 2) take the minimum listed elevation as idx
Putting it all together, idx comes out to 1.093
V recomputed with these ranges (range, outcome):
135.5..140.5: 2.139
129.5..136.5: 1.881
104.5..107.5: 2.145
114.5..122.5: 1.439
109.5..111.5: 1.89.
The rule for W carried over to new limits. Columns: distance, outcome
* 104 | 2.257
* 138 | 1.966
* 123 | 1.136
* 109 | 1.942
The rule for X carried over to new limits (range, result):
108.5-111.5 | 1.86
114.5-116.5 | 1.43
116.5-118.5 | 1.34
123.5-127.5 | 1.18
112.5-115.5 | 1.53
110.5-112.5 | 1.72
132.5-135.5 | 1.73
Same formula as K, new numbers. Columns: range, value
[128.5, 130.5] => 1.35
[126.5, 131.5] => 1.32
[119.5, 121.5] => 1.18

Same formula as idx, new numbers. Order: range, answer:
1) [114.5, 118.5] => 1.269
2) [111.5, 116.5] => 1.418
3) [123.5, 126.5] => 1.122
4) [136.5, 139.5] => 1.966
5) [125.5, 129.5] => 1.175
